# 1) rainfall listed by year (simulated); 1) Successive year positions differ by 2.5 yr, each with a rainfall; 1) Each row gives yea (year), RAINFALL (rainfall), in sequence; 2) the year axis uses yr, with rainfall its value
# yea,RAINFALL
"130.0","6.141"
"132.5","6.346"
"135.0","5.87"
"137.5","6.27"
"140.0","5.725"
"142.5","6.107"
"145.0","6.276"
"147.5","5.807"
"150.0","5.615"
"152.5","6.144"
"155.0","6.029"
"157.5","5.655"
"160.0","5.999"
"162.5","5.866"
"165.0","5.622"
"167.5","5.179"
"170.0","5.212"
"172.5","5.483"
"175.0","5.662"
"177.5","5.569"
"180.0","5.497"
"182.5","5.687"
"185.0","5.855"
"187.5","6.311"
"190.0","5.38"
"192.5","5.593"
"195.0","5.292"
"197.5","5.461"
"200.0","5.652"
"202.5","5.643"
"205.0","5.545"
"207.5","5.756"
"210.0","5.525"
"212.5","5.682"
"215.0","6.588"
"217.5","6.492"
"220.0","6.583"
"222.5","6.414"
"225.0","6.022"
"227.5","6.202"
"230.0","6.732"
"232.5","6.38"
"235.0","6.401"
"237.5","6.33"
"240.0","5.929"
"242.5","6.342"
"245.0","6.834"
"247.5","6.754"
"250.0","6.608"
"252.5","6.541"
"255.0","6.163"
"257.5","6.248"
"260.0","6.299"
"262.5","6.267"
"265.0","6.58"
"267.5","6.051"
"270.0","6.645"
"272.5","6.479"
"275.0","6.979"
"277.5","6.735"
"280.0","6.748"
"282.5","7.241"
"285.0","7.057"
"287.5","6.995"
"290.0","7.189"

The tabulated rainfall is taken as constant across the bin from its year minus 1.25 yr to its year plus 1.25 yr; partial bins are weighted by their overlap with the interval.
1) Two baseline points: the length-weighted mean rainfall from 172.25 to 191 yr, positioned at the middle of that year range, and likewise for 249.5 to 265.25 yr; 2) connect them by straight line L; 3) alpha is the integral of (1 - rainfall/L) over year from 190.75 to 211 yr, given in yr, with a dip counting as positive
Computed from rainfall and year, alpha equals 1.07 yr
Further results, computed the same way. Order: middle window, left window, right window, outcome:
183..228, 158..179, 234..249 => 1.0 yr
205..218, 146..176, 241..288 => 0.4 yr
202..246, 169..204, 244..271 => -1.1 yr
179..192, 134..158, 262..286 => 0.9 yr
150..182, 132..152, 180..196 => 0.9 yr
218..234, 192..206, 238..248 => -0.8 yr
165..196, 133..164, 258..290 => 2.9 yr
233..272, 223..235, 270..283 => 1.0 yr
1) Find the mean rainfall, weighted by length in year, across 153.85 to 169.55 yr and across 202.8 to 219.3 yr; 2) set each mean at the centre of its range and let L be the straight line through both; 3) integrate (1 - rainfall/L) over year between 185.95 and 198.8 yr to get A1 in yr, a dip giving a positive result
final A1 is 0.51 yr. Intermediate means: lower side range 5.7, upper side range 5.94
